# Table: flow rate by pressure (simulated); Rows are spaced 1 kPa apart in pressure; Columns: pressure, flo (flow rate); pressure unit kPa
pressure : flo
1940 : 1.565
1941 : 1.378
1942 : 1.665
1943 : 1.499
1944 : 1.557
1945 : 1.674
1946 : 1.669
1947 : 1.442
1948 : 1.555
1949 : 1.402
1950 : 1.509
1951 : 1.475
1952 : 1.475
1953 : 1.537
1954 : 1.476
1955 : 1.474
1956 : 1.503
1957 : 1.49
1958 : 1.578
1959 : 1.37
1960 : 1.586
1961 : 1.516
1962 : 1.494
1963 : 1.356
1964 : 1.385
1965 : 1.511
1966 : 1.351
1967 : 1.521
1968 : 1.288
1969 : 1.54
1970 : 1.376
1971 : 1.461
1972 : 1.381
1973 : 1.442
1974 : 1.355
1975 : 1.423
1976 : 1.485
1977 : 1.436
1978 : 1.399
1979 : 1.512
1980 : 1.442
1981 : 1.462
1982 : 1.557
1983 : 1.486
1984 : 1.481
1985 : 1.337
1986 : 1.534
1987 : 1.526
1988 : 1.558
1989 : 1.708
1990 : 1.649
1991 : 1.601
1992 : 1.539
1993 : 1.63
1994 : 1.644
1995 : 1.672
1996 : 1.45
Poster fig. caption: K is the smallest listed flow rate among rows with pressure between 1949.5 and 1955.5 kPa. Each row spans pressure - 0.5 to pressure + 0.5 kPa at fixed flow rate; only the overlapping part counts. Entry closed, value 1.474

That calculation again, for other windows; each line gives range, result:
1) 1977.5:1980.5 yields 1.399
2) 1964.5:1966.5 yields 1.351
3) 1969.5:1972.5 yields 1.376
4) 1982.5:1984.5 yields 1.481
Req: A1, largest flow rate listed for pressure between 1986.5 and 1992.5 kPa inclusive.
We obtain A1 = 1.708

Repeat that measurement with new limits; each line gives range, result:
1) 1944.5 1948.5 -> 1.674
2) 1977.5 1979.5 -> 1.512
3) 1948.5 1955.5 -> 1.537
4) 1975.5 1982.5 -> 1.557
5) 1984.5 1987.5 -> 1.534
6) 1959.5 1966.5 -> 1.586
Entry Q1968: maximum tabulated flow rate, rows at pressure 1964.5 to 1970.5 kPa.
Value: 1.54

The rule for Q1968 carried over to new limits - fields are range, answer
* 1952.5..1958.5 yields 1.578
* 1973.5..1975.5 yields 1.423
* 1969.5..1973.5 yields 1.461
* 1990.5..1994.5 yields 1.644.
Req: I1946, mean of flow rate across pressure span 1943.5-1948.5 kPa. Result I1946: 1.58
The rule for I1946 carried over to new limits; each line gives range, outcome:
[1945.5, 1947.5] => 1.56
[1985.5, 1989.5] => 1.58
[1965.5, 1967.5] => 1.44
